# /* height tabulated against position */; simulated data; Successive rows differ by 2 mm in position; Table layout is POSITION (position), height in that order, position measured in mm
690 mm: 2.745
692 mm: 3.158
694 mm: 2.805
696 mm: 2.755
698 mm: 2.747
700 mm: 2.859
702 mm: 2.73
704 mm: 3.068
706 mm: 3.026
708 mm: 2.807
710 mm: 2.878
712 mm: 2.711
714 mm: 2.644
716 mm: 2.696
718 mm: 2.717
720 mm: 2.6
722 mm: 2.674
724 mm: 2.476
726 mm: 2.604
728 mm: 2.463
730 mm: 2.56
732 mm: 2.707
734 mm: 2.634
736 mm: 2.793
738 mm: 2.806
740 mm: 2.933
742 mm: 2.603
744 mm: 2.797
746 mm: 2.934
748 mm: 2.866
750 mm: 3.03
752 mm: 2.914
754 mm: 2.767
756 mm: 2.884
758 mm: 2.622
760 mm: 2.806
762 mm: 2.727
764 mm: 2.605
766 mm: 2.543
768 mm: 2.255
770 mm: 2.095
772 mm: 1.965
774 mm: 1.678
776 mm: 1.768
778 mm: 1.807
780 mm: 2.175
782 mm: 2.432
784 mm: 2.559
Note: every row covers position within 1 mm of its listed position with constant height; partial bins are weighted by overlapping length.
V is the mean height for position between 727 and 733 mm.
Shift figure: 2.58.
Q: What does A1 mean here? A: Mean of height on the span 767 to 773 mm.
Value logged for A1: 2.1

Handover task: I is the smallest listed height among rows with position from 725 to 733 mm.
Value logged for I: 2.463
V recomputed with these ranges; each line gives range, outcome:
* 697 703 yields 2.78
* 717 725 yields 2.62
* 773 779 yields 1.75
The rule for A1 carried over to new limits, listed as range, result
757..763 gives 2.72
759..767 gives 2.67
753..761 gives 2.77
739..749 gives 2.83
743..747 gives 2.87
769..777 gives 1.88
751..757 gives 2.85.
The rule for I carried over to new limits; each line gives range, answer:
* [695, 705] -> 2.73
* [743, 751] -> 2.797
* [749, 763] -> 2.622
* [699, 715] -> 2.644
